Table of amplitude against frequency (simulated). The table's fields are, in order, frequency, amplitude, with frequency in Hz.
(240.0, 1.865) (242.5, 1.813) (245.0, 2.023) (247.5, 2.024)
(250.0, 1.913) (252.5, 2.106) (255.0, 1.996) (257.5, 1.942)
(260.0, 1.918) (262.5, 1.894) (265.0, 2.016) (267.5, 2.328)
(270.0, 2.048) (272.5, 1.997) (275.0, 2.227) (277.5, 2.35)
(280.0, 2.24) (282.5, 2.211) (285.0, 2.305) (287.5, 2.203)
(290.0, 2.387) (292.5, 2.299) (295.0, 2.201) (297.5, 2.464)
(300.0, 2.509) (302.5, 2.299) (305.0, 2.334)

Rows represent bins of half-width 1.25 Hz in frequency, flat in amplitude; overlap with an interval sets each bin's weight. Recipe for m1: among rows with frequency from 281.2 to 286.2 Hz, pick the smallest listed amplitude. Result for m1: 2.211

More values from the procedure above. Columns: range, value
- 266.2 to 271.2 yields 2.048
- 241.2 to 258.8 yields 1.813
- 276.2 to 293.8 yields 2.203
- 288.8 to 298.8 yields 2.201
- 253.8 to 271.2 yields 1.894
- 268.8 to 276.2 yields 1.997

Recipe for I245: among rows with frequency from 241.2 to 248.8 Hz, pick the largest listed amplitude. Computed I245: 2.024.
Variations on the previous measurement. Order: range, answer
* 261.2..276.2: 2.328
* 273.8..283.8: 2.35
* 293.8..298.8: 2.464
